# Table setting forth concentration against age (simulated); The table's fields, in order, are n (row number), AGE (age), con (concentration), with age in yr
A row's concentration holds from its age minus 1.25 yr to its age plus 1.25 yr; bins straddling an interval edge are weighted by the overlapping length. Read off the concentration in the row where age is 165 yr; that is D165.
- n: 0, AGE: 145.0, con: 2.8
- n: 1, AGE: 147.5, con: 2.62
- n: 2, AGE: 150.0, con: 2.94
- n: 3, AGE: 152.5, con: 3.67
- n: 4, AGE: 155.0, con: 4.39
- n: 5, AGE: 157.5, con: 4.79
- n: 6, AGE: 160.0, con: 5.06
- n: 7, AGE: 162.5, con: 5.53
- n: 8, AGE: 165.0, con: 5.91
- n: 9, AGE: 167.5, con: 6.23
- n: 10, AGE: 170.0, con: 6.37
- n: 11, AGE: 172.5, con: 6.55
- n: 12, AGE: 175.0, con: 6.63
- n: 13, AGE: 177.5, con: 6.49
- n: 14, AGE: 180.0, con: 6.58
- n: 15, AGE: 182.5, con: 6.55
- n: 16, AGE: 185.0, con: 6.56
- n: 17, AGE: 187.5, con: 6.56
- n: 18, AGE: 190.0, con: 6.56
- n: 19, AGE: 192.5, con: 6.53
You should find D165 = 5.91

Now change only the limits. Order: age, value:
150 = 2.94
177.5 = 6.49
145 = 2.8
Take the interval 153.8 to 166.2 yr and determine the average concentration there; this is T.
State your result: 5.14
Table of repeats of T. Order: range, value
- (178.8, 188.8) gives 6.56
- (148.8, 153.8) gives 3.32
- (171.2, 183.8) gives 6.56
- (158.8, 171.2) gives 5.82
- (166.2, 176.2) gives 6.44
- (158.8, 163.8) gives 5.3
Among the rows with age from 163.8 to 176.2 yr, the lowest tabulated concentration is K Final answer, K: 5.91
